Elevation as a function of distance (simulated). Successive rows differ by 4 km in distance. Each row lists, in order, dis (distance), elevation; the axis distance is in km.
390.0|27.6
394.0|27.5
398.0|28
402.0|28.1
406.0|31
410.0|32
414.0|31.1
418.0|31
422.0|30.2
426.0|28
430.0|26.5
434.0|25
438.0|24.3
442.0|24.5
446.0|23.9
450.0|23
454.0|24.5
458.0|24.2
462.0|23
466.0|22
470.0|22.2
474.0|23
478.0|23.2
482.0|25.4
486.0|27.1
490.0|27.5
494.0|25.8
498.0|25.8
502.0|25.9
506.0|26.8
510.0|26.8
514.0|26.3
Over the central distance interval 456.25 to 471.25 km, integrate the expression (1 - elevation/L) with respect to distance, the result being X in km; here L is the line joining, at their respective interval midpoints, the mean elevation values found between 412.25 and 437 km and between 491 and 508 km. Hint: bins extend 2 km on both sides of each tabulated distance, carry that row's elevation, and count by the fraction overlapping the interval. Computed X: 2.4 km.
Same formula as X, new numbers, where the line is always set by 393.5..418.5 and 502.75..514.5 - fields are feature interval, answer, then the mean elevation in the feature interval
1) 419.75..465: 5.7 km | 25.2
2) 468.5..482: 2.2 km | 23.2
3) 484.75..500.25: 0.3 km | 26.5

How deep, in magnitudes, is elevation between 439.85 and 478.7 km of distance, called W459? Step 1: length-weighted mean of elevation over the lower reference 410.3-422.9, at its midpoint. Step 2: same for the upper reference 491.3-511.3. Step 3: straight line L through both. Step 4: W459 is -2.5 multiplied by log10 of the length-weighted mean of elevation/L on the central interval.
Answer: 0.22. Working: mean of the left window 31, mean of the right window 26.2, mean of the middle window 23.4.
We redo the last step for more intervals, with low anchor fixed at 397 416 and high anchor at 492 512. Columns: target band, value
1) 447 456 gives 0.19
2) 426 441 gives 0.14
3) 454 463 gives 0.17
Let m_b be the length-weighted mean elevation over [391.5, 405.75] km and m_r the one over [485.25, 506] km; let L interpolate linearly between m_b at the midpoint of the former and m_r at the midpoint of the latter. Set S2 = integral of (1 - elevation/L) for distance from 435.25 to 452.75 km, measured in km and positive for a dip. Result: 2.2 km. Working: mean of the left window 28.2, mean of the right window 26.4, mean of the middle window 24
